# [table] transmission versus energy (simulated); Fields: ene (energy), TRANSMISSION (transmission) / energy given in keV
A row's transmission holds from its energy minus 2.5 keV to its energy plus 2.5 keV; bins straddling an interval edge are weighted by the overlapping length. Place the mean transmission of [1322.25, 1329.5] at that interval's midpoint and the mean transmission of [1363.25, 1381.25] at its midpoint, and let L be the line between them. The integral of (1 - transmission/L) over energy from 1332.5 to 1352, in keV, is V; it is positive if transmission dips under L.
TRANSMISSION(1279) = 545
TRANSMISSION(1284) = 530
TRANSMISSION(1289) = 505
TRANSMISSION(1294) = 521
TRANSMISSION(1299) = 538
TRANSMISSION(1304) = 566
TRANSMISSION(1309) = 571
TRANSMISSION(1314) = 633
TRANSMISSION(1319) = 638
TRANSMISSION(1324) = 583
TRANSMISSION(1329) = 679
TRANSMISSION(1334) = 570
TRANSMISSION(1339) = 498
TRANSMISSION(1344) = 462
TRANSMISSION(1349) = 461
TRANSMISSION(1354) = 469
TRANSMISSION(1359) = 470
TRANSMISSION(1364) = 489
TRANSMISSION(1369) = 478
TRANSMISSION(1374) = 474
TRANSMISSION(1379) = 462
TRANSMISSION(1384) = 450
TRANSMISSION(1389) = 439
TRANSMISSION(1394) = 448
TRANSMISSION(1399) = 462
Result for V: 2.66 keV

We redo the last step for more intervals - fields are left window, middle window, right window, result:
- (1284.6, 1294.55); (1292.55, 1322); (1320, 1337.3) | -1.2 keV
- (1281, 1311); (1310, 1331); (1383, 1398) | -4.6 keV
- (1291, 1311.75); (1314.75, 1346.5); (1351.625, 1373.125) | -3.7 keV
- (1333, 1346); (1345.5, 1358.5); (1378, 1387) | 0.6 keV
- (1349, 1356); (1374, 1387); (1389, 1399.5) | -0.1 keV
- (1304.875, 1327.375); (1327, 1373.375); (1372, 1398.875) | 2.4 keV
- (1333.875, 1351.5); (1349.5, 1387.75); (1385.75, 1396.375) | -0.4 keV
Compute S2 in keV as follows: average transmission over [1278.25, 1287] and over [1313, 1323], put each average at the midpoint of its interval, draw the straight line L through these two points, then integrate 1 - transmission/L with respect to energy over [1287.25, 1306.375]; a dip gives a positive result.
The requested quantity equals 1.3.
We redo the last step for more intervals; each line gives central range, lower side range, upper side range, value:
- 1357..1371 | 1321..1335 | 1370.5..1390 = 0.8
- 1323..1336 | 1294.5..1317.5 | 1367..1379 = -1.8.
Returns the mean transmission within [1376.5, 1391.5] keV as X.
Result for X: 450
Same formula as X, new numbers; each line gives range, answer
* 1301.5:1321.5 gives 602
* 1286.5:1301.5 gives 521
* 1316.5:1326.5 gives 610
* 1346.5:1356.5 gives 465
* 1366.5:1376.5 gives 476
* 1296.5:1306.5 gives 552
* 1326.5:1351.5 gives 534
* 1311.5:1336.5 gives 621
